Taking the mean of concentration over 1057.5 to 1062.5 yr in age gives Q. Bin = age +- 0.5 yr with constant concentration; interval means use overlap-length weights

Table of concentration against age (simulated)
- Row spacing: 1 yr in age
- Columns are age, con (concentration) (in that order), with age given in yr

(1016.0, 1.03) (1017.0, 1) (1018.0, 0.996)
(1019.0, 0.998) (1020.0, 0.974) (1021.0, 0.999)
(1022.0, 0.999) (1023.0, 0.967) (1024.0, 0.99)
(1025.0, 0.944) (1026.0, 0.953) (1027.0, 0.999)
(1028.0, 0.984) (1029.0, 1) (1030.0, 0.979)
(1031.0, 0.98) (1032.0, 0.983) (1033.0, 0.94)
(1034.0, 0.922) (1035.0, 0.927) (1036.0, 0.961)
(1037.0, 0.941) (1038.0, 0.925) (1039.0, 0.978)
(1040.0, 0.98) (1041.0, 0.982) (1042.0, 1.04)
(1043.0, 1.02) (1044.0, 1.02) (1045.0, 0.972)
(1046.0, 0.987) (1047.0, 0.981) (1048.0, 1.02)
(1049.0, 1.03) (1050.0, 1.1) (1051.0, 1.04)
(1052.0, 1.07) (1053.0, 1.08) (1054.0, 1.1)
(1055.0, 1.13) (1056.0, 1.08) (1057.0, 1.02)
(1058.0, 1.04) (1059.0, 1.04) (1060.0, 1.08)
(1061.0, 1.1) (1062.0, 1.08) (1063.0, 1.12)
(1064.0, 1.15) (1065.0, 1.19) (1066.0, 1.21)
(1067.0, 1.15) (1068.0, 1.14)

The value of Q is 1.07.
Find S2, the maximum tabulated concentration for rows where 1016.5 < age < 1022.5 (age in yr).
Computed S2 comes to 1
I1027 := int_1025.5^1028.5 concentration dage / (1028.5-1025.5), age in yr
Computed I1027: 0.979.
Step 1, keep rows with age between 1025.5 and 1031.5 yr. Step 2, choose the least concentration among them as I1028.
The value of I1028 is 0.953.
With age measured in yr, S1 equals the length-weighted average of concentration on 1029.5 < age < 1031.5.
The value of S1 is 0.98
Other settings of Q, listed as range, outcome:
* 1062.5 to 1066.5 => 1.17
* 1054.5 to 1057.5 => 1.08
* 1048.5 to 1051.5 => 1.06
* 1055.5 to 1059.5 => 1.04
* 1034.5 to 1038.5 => 0.939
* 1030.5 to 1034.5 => 0.956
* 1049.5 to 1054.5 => 1.08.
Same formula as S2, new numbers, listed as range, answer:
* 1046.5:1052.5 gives 1.1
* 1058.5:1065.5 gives 1.19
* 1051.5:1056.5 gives 1.13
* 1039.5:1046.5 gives 1.04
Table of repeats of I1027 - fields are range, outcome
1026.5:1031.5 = 0.988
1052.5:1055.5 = 1.1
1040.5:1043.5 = 1.01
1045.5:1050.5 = 1.02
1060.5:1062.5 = 1.09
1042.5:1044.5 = 1.02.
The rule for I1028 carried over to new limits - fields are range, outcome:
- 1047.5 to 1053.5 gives 1.02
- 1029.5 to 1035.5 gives 0.922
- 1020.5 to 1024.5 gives 0.967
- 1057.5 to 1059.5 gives 1.04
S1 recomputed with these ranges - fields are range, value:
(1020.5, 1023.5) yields 0.988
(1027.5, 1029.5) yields 0.992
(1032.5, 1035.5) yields 0.93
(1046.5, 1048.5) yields 1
